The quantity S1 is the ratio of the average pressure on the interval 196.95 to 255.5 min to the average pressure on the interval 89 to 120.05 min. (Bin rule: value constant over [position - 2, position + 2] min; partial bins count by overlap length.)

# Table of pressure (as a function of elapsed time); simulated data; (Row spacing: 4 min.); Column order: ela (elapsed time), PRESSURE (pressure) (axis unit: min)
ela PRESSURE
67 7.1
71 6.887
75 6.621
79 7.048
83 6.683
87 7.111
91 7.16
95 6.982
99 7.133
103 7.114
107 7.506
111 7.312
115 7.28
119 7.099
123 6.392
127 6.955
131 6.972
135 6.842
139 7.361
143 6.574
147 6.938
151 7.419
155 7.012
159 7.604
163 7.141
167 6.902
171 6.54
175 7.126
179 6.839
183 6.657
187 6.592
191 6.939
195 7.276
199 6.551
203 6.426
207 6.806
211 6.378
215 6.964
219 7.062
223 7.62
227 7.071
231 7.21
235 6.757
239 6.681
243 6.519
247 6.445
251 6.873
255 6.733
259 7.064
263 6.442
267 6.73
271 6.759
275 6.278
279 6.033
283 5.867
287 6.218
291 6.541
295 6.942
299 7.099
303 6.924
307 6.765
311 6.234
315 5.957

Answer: 0.95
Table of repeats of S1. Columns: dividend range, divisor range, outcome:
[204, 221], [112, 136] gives 0.98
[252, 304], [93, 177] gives 0.93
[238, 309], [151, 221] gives 0.96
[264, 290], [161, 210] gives 0.93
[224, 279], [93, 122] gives 0.94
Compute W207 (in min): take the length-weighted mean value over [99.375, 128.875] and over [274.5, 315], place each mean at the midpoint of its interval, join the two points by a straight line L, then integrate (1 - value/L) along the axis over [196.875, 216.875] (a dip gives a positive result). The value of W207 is 0.44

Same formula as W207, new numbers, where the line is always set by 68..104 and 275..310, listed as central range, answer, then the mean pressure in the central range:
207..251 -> -1.4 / 6.87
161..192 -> -0.3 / 6.84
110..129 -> -0.3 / 6.99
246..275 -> -0.5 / 6.7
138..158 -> -0.7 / 7.07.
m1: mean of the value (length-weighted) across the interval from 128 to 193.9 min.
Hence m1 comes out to 6.97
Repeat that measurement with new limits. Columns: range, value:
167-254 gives 6.83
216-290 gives 6.69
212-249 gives 6.91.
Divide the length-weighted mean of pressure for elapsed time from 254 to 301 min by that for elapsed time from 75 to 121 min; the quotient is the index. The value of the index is 0.9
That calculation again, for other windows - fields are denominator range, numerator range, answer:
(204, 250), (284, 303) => 0.97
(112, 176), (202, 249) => 0.97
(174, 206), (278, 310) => 0.97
